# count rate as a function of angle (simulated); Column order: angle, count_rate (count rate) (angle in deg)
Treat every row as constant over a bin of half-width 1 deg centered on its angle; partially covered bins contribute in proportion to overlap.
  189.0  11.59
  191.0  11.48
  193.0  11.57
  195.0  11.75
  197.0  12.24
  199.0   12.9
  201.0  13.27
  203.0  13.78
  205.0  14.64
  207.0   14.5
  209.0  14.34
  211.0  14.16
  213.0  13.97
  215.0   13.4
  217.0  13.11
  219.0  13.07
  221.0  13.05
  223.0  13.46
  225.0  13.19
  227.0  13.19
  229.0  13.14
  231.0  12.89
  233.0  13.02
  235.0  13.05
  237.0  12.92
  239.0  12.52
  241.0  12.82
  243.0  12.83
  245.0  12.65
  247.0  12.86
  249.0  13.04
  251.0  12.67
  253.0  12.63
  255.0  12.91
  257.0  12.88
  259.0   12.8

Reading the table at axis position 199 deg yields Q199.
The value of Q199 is 12.9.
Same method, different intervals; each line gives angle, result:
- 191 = 11.48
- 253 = 12.63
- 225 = 13.19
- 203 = 13.78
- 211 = 14.16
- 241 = 12.82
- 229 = 13.14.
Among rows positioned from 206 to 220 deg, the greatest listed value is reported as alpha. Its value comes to 14.5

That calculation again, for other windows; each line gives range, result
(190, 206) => 14.64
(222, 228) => 13.46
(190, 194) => 11.57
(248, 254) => 13.04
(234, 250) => 13.05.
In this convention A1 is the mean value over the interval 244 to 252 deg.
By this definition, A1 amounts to 12.8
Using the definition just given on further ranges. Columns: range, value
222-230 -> 13.2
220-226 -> 13.2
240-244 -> 12.8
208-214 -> 14.2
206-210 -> 14.4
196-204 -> 13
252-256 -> 12.8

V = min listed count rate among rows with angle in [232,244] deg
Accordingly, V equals 12.52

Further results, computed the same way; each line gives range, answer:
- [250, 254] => 12.63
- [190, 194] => 11.48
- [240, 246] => 12.65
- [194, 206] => 11.75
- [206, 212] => 14.16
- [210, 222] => 13.05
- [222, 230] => 13.14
